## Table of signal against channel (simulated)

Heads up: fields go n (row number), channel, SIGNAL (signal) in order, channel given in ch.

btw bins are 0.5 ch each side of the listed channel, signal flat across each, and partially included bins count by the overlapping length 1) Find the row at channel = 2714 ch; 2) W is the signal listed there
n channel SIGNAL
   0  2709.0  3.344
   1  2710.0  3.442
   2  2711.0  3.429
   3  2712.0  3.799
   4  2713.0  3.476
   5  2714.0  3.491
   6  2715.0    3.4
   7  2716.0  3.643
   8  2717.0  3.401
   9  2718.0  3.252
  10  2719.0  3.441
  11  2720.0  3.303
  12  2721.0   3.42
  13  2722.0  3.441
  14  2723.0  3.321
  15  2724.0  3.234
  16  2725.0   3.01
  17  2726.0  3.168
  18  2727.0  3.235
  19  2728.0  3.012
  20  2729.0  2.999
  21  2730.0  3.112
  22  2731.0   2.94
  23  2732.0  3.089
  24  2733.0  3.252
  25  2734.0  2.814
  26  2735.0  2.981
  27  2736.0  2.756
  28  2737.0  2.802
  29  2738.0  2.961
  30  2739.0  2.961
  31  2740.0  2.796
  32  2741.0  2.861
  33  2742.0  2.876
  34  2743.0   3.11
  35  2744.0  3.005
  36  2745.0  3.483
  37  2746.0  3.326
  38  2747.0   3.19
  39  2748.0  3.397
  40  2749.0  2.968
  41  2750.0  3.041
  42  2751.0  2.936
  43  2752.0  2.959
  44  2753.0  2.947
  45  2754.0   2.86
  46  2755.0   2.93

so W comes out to 3.491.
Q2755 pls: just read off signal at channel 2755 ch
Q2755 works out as 2.93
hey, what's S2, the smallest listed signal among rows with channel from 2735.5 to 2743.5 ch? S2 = 2.756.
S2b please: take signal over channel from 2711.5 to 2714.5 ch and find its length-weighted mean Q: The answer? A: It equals 3.59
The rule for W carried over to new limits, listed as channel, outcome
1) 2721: 3.42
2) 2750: 3.041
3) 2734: 2.814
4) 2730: 3.112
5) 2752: 2.959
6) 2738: 2.961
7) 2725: 3.01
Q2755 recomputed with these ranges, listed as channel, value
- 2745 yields 3.483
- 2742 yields 2.876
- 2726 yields 3.168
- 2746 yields 3.326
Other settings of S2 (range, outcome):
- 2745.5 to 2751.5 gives 2.936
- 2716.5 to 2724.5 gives 3.234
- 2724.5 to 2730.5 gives 2.999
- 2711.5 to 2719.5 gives 3.252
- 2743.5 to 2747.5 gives 3.005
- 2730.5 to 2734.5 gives 2.814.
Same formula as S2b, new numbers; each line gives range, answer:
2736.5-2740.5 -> 2.88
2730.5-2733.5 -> 3.09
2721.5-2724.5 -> 3.33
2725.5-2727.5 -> 3.2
